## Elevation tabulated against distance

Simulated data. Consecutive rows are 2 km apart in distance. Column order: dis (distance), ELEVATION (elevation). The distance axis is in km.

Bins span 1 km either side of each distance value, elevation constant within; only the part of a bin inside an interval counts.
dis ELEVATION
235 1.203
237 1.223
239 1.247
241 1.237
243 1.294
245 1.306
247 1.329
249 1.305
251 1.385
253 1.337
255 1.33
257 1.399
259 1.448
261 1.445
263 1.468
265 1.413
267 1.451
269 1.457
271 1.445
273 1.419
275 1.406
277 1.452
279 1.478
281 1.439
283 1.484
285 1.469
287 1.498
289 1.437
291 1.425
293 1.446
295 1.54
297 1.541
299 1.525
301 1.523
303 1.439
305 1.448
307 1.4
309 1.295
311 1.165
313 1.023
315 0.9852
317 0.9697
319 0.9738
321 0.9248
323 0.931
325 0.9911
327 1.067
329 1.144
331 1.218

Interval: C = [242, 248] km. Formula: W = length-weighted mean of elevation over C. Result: 1.31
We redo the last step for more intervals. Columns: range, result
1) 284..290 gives 1.47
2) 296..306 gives 1.5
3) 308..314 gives 1.16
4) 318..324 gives 0.943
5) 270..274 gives 1.43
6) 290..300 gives 1.5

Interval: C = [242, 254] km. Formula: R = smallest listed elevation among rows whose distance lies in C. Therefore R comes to 1.294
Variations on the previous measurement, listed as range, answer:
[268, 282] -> 1.406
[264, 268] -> 1.413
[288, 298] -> 1.425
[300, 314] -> 1.023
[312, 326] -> 0.9248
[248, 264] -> 1.305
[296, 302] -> 1.523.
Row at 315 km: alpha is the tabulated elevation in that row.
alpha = 0.9852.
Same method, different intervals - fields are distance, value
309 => 1.295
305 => 1.448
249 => 1.305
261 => 1.445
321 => 0.9248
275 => 1.406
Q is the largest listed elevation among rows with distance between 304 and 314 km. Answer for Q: 1.448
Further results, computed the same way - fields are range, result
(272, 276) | 1.419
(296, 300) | 1.541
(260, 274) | 1.468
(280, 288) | 1.498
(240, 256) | 1.385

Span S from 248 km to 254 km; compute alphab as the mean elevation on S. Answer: 1.34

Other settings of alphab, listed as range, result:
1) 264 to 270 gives 1.44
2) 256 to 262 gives 1.43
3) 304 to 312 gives 1.33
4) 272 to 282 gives 1.44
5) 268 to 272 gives 1.45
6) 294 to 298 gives 1.54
